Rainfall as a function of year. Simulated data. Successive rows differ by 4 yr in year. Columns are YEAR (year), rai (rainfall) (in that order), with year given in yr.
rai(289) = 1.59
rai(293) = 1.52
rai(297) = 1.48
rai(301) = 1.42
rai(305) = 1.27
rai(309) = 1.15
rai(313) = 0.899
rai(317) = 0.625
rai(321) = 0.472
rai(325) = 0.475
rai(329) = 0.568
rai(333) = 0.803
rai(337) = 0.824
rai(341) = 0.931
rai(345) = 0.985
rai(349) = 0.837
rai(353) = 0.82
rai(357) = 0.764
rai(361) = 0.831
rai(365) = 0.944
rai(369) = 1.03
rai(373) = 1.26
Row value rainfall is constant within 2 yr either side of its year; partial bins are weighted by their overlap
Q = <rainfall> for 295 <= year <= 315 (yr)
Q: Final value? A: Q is 1.24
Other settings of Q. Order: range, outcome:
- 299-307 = 1.34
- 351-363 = 0.805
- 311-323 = 0.665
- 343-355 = 0.881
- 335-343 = 0.877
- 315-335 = 0.589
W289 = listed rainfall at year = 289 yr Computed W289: 1.59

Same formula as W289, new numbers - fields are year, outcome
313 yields 0.899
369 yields 1.03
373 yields 1.26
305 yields 1.27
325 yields 0.475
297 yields 1.48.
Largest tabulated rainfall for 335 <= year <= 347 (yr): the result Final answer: 0.985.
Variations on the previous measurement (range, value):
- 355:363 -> 0.831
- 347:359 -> 0.837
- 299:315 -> 1.42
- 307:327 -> 1.15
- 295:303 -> 1.48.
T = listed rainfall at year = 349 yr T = 0.837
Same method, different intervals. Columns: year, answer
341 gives 0.931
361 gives 0.831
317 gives 0.625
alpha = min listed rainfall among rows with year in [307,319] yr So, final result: 0.625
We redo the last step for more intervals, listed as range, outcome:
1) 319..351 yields 0.472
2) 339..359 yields 0.764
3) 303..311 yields 1.15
